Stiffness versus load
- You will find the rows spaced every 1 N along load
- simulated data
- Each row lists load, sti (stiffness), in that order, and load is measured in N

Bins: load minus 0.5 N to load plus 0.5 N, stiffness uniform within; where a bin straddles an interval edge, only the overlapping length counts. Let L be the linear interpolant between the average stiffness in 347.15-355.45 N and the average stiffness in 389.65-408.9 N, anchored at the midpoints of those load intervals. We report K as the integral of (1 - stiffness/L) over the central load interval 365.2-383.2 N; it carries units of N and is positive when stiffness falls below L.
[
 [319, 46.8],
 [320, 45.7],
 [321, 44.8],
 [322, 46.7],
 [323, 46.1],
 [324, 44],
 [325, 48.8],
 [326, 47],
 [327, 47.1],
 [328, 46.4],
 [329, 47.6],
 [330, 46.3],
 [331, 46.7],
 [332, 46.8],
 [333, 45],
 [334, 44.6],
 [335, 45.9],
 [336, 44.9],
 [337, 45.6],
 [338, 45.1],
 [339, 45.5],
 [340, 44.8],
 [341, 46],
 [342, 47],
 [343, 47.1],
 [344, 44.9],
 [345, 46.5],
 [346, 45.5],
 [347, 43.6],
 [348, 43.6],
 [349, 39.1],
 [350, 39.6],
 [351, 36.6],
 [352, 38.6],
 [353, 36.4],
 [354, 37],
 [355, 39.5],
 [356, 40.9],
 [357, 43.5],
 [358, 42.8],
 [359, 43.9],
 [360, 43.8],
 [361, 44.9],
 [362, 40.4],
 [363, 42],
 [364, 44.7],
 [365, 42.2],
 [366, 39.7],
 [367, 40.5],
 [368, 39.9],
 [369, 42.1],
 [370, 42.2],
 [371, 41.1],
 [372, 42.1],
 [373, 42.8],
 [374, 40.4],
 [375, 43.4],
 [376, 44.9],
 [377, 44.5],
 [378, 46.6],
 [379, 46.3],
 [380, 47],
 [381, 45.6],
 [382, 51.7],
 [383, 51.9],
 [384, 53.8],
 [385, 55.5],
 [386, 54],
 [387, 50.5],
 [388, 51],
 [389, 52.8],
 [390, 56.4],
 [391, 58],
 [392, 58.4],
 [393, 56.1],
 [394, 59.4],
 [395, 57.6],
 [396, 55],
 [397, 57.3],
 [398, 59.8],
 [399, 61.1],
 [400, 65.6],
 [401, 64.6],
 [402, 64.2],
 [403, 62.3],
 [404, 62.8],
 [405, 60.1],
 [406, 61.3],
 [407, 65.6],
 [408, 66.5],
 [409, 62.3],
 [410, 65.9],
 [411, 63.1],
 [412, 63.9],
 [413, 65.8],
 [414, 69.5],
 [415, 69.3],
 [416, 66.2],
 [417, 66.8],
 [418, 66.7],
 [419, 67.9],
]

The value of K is 2.01 N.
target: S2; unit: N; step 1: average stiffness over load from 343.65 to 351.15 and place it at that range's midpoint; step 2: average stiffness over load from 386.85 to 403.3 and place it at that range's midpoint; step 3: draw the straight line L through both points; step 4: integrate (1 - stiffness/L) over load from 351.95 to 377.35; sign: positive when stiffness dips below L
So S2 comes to 3.4 N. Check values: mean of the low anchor 42.6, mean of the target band 41.7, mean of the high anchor 58.4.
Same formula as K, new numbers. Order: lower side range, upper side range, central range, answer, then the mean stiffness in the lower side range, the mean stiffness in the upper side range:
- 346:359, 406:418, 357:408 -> 2.4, 40.5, 65.7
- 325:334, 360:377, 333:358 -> 1.0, 46.6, 42.2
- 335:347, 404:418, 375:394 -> 2.1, 45.6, 65.1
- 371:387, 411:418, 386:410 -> -0.8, 47.3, 66.6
